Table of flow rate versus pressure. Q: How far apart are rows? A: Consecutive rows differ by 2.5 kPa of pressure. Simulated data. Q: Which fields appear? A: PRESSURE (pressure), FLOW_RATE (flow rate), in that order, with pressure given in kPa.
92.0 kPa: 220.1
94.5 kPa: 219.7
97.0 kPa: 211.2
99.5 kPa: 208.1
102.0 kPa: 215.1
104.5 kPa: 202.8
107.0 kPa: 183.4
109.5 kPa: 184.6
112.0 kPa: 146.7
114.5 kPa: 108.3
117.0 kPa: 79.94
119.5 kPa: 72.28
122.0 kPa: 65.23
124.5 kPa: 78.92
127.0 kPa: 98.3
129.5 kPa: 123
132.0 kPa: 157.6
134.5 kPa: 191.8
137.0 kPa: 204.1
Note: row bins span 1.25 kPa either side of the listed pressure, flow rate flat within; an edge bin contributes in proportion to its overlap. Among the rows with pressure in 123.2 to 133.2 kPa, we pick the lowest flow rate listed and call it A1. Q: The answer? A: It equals 78.92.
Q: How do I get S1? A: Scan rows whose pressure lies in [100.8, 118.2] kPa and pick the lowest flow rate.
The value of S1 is 79.94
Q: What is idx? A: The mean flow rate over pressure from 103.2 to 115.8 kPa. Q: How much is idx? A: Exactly 165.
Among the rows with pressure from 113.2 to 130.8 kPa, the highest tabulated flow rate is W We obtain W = 123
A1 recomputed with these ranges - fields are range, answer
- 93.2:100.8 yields 208.1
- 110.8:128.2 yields 65.23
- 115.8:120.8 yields 72.28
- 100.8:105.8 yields 202.8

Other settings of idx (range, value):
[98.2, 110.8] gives 199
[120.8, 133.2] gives 105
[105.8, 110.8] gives 184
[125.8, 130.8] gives 111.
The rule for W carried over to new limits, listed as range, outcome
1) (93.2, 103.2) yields 219.7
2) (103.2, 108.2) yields 202.8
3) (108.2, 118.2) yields 184.6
